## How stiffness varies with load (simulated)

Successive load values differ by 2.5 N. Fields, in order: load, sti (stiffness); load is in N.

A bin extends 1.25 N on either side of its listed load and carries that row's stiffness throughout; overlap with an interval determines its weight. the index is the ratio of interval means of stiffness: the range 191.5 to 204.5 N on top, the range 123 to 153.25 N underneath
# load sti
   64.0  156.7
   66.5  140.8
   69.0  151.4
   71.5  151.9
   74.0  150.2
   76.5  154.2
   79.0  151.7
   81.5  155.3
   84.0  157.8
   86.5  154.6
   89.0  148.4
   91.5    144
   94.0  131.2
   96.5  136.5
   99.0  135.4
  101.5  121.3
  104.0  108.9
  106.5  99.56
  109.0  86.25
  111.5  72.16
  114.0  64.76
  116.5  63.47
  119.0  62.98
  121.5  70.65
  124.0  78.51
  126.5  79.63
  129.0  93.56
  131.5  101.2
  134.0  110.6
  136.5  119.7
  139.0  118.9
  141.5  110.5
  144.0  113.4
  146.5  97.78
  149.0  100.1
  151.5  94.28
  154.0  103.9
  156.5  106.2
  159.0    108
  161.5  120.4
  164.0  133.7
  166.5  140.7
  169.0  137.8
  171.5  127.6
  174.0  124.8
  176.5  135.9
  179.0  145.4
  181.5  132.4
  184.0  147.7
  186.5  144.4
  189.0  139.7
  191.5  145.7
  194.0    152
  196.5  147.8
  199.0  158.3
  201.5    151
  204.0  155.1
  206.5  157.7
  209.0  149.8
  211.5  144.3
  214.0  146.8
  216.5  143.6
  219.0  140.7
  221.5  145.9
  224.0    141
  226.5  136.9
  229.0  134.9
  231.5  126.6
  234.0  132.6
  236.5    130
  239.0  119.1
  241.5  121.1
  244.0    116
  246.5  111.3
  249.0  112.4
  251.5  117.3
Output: 1.5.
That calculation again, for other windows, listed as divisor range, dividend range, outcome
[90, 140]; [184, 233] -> 1.45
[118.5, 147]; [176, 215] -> 1.51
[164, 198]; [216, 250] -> 0.92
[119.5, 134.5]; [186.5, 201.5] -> 1.71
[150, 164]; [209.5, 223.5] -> 1.33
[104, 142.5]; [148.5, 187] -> 1.40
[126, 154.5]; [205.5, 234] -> 1.36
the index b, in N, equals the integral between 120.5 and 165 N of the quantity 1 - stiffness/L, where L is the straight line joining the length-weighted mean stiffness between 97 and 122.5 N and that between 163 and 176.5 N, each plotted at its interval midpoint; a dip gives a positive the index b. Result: 4.1 N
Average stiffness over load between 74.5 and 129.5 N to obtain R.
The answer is 113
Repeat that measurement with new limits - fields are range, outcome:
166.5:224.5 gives 144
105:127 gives 75.6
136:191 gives 123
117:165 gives 101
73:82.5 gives 153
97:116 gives 98.5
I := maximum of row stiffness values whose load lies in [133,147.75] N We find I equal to 119.7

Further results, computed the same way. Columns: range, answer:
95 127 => 136.5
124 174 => 140.7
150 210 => 158.3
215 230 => 145.9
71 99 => 157.8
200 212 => 157.7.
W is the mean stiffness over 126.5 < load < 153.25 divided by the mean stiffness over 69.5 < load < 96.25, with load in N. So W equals 0.7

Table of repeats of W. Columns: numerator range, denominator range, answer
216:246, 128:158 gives 1.24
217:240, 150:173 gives 1.13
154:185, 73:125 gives 1.11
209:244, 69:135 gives 1.17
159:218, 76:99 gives 0.96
